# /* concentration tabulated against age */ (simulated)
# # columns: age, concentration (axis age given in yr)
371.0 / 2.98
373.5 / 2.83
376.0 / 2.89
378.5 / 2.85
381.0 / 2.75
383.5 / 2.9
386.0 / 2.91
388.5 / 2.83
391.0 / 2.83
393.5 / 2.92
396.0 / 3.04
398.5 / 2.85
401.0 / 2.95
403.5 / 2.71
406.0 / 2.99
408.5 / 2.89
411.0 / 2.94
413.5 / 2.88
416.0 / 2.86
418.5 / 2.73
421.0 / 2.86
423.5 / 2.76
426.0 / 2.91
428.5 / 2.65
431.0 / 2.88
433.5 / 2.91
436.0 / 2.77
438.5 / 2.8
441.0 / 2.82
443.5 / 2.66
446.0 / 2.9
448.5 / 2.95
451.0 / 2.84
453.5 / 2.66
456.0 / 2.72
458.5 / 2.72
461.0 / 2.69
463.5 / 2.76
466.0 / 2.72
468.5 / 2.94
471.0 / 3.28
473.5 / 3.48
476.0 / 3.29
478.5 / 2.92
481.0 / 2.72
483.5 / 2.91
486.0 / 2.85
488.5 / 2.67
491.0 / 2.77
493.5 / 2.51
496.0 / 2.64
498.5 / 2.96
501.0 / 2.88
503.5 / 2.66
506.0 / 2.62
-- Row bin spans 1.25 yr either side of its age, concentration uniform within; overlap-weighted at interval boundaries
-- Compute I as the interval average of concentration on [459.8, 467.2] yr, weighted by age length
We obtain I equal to 2.72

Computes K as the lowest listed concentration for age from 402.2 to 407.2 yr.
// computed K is 2.71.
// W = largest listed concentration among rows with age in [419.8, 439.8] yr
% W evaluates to 2.91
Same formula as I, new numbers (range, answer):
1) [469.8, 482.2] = 3.14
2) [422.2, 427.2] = 2.83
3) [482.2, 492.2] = 2.8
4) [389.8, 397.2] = 2.93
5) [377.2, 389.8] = 2.85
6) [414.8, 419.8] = 2.79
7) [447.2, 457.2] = 2.79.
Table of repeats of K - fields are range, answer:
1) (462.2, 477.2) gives 2.72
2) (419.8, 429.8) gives 2.65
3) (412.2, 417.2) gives 2.86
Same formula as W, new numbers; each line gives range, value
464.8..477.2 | 3.48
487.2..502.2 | 2.96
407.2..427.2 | 2.94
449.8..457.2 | 2.84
